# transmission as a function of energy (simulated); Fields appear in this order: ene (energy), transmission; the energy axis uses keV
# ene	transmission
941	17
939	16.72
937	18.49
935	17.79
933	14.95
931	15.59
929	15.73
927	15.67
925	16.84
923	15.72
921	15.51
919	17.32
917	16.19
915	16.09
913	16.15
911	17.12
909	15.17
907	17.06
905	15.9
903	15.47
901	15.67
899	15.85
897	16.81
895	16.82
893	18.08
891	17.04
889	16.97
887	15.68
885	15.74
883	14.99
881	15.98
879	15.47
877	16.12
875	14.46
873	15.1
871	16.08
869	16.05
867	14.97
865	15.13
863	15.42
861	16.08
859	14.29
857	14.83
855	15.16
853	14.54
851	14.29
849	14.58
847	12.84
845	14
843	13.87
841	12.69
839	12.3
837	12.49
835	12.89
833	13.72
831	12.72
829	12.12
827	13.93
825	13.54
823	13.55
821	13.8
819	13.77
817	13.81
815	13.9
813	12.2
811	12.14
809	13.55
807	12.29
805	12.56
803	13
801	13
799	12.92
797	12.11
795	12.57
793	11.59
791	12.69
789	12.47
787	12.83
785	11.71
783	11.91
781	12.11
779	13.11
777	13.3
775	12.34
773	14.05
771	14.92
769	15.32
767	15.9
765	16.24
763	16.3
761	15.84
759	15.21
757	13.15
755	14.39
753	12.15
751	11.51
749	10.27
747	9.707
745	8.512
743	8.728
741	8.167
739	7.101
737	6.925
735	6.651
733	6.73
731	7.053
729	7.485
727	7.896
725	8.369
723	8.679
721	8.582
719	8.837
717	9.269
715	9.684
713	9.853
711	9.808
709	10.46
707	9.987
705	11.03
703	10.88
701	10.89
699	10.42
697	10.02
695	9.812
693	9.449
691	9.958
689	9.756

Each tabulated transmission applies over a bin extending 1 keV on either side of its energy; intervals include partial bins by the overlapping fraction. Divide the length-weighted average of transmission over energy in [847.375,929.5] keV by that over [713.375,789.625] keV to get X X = 1.42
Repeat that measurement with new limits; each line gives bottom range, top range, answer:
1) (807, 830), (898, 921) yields 1.22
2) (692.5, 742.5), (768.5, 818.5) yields 1.44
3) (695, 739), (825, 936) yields 1.70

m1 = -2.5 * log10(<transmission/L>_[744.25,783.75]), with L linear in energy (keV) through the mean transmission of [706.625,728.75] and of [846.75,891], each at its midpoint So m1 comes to -0.21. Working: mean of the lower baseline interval 9.14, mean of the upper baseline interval 15.3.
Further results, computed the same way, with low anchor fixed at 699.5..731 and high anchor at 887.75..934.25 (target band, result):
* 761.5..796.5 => -0.167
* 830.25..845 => 0.053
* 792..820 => -0.021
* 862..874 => -0.051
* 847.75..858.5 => -0.030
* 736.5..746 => 0.283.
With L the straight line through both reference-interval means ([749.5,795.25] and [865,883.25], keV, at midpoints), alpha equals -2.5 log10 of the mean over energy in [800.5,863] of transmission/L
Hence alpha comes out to 0.09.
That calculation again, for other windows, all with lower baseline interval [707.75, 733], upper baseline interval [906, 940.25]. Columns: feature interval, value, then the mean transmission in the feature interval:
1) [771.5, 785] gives -0.17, 12.8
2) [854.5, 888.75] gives -0.07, 15.4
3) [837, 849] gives 0.01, 13.2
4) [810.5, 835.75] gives -0.05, 13.3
